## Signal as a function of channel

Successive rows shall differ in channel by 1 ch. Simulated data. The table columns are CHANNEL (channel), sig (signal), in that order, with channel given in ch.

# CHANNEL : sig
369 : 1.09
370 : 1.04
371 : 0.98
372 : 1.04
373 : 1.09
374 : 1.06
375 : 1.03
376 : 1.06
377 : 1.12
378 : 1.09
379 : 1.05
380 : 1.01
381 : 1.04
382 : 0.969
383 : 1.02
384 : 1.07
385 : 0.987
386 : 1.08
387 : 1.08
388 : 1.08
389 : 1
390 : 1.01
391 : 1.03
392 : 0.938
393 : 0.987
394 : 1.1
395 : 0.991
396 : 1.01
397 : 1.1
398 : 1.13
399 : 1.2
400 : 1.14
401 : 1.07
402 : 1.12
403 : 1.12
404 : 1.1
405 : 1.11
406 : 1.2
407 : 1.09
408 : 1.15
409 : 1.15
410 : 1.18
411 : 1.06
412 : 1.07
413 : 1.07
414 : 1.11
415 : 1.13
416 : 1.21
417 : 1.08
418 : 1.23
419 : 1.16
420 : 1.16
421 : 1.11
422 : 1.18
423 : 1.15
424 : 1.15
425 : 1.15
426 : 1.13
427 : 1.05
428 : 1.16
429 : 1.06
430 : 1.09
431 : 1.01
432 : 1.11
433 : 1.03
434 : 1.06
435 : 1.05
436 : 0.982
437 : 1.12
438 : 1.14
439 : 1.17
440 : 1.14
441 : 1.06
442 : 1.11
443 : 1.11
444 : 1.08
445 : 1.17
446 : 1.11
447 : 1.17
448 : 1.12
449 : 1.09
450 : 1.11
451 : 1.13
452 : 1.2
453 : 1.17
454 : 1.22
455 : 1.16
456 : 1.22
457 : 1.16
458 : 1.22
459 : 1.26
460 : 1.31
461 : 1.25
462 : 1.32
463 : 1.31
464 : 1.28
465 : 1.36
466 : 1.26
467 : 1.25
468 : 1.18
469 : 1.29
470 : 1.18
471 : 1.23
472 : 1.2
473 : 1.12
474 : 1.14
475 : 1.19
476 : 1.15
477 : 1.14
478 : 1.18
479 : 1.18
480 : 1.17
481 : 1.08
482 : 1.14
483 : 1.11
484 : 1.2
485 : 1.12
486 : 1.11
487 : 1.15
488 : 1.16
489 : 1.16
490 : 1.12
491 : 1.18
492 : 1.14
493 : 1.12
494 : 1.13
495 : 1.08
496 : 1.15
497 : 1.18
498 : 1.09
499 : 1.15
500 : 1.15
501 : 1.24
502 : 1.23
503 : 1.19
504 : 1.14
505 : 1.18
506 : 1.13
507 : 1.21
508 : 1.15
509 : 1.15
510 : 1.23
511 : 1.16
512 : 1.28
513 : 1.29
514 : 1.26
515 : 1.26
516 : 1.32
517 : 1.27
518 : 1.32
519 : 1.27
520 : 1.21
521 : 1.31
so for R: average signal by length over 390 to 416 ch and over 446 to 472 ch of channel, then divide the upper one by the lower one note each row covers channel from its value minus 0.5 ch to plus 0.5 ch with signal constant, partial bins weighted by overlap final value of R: 1.1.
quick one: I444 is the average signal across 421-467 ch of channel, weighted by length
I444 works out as 1.15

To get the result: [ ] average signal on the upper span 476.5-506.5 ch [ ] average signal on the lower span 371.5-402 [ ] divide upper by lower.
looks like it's 1.09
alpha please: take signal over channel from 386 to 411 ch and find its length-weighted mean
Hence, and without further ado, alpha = 1.09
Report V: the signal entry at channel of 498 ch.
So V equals 1.09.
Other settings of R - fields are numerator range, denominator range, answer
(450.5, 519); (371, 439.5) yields 1.10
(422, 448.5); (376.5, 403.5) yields 1.04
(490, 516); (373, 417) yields 1.10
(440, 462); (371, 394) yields 1.12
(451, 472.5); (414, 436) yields 1.11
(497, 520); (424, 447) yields 1.10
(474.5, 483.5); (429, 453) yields 1.04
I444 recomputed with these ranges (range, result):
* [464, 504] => 1.17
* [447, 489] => 1.19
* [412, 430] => 1.13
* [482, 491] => 1.14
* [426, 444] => 1.09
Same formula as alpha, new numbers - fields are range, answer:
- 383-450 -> 1.1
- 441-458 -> 1.15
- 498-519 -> 1.21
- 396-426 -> 1.13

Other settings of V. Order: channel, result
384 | 1.07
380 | 1.01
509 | 1.15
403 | 1.12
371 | 0.98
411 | 1.06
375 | 1.03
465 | 1.36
